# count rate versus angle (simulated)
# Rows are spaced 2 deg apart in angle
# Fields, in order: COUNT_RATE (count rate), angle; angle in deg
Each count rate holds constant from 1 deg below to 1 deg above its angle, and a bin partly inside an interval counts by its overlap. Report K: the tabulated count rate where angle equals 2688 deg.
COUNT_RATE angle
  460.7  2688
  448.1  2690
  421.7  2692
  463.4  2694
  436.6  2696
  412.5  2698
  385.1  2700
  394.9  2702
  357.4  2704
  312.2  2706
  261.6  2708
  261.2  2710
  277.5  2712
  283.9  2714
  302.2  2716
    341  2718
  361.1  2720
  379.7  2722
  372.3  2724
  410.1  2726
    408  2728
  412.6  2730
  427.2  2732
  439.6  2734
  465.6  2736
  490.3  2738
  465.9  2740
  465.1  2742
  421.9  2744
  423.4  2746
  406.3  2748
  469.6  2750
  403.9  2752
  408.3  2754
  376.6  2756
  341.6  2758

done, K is 460.7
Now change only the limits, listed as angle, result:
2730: 412.6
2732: 427.2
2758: 341.6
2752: 403.9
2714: 283.9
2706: 312.2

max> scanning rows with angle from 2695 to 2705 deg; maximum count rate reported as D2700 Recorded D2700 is 436.6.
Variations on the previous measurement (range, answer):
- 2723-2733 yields 427.2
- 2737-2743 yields 490.3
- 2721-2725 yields 379.7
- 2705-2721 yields 361.1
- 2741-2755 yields 469.6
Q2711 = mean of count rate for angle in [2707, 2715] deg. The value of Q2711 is 271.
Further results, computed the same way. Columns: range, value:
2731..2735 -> 433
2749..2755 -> 427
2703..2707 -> 335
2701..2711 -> 317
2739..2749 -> 437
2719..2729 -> 386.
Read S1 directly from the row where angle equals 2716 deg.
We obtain 302.2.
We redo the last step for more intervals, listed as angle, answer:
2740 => 465.9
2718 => 341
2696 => 436.6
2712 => 277.5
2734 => 439.6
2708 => 261.6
